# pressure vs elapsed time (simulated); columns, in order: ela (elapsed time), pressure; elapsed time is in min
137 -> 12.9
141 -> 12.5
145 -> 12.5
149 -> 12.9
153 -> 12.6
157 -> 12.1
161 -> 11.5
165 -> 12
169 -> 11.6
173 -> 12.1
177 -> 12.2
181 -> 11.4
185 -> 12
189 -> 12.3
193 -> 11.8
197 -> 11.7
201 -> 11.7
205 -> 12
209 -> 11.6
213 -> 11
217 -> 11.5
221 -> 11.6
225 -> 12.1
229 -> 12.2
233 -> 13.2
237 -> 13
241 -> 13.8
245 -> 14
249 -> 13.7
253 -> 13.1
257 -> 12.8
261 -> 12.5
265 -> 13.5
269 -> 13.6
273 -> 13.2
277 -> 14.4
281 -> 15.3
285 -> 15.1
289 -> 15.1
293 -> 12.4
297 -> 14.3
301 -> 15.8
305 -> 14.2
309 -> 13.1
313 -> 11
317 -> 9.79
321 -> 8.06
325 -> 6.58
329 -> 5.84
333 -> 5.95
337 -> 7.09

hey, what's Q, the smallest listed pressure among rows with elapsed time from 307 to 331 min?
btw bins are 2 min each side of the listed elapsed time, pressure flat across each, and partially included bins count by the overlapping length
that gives 5.84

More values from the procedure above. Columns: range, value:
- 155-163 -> 11.5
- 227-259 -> 12.2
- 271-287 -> 13.2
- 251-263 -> 12.5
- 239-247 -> 13.8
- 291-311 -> 12.4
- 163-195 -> 11.4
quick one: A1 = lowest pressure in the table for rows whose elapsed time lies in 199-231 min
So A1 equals 11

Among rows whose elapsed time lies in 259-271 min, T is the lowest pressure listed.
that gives 12.5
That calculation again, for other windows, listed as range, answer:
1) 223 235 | 12.1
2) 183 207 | 11.7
